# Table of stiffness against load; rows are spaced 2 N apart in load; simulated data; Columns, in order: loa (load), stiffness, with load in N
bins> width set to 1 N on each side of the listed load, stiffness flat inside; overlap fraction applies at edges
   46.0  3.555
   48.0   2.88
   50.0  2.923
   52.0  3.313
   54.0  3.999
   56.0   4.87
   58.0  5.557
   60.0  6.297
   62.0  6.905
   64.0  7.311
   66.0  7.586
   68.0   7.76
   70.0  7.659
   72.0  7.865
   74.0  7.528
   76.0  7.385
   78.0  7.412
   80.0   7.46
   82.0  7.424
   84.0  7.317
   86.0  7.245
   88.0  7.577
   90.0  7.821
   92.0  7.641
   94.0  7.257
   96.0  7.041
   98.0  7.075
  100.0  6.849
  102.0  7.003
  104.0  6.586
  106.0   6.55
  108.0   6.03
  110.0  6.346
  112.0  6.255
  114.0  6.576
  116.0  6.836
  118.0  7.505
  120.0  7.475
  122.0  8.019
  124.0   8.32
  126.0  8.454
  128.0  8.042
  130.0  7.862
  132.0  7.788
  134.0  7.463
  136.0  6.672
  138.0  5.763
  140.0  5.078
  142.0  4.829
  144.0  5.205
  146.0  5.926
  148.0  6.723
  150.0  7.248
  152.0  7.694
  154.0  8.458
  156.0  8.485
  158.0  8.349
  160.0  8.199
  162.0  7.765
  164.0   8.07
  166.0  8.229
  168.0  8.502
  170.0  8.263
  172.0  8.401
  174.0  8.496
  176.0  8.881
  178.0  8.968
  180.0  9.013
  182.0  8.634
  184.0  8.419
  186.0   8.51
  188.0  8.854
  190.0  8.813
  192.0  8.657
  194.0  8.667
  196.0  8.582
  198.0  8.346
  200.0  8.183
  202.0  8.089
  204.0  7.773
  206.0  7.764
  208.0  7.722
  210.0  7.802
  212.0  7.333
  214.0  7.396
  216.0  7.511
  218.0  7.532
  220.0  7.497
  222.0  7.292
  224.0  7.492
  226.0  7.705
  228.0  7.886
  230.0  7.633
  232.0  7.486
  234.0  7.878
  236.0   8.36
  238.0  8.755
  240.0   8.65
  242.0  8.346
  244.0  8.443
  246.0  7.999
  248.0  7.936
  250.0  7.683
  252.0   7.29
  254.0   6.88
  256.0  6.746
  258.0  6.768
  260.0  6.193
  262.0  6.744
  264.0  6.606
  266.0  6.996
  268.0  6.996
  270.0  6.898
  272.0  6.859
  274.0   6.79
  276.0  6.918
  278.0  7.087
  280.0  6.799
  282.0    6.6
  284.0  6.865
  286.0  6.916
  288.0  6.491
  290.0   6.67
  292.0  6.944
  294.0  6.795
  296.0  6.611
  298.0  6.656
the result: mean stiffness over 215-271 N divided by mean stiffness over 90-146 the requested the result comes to 1.09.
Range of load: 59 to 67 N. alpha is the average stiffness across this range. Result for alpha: 7.02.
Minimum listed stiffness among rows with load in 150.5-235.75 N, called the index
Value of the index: 7.292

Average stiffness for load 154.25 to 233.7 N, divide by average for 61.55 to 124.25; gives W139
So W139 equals 1.13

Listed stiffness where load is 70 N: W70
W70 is 7.659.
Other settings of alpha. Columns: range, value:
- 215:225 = 7.46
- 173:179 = 8.78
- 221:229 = 7.59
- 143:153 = 6.56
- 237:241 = 8.7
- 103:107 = 6.57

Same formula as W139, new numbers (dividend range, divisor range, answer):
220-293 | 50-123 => 1.07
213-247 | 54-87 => 1.12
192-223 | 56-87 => 1.10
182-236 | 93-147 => 1.17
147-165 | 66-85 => 1.05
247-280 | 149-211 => 0.84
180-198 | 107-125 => 1.23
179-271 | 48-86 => 1.22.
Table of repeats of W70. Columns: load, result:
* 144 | 5.205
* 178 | 8.968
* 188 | 8.854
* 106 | 6.55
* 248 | 7.936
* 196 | 8.582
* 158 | 8.349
